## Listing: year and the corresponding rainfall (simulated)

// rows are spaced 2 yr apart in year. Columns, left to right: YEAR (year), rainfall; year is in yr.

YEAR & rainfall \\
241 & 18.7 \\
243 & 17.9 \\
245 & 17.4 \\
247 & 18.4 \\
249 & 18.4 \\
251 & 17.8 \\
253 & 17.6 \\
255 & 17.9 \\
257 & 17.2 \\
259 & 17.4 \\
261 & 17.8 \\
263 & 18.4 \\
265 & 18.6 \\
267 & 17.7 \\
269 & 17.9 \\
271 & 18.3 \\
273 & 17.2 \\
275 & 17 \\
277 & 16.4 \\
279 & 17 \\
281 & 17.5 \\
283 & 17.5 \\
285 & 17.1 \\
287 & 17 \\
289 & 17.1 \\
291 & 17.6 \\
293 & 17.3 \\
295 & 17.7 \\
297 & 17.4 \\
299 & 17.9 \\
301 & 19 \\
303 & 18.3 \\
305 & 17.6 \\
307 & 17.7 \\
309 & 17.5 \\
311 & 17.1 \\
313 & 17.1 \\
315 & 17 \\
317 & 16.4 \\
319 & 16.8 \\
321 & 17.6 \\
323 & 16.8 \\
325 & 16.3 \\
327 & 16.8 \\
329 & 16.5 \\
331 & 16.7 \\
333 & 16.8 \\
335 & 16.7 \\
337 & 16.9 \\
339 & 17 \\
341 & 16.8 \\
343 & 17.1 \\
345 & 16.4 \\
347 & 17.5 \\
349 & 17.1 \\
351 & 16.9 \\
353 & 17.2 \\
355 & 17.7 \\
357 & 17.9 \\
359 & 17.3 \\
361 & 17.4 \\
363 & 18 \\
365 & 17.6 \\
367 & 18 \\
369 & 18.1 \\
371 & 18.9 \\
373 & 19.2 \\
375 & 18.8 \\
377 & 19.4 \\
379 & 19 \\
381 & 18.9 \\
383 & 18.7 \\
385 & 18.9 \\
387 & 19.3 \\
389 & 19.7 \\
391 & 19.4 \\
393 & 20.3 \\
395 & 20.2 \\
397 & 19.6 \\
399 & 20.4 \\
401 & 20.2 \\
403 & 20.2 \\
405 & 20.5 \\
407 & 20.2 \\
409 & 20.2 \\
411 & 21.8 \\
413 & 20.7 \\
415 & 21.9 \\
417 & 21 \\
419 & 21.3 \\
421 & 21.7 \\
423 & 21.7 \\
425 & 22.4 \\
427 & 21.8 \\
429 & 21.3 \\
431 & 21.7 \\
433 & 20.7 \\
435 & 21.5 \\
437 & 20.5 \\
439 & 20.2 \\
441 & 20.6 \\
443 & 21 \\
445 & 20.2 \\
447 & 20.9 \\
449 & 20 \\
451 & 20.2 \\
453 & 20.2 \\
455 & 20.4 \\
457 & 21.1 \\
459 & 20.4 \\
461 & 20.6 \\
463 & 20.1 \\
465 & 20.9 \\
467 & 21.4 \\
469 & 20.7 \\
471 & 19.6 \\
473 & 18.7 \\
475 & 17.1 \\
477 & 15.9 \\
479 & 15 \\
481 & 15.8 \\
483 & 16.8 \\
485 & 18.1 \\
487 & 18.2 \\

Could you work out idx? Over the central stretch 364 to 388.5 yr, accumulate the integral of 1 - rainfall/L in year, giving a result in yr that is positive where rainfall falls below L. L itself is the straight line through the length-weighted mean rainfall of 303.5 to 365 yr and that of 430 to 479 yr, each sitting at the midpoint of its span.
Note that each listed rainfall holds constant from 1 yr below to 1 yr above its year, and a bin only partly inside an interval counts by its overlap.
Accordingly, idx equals -0.8 yr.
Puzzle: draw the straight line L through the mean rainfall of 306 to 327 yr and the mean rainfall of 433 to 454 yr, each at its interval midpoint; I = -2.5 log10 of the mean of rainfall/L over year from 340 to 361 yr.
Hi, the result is 0.05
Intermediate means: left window 17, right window 20.5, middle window 17.2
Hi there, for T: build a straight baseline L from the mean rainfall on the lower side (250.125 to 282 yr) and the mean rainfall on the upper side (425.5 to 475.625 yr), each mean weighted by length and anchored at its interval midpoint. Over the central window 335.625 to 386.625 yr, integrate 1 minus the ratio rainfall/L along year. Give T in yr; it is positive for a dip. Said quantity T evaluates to 3.3 yr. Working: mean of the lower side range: 17.6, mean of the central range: 17.9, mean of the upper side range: 20.5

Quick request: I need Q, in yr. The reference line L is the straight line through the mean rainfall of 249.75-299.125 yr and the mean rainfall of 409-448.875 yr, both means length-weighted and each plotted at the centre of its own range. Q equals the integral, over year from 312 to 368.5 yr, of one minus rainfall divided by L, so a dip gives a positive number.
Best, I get 5.9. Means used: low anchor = 17.5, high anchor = 21.2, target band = 17.1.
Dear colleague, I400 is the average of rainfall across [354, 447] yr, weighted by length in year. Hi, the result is 19.9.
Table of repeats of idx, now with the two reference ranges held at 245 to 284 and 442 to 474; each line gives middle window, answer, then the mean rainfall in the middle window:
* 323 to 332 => 1.0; 16.6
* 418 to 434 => -1.3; 21.6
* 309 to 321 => 0.9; 17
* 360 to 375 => 0.7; 18.2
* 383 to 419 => -1.2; 20.2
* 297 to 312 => 0.3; 17.8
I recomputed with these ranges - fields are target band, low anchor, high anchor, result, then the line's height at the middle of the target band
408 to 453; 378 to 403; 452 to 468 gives -0.045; 20.2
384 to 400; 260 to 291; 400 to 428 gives 0.044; 20.5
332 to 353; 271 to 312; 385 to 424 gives 0.116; 18.8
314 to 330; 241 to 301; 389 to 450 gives 0.119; 18.7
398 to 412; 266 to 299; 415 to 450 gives -0.004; 20.4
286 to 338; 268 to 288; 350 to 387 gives 0.027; 17.6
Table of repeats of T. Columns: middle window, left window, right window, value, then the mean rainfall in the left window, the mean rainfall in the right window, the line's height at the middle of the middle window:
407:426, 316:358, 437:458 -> -1.8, 16.9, 20.5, 19.5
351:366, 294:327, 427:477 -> 0.7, 17.4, 20.4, 18.4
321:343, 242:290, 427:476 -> 2.2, 17.6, 20.4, 18.6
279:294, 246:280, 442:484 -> 0.5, 17.7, 19.4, 17.9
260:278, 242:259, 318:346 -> -0.1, 17.8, 16.8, 17.6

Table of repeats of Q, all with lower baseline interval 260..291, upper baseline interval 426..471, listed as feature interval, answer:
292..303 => 0.0 yr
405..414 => -0.3 yr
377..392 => 0.3 yr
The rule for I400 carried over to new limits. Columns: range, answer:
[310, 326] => 16.9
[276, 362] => 17.2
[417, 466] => 20.9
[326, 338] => 16.7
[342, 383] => 17.9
